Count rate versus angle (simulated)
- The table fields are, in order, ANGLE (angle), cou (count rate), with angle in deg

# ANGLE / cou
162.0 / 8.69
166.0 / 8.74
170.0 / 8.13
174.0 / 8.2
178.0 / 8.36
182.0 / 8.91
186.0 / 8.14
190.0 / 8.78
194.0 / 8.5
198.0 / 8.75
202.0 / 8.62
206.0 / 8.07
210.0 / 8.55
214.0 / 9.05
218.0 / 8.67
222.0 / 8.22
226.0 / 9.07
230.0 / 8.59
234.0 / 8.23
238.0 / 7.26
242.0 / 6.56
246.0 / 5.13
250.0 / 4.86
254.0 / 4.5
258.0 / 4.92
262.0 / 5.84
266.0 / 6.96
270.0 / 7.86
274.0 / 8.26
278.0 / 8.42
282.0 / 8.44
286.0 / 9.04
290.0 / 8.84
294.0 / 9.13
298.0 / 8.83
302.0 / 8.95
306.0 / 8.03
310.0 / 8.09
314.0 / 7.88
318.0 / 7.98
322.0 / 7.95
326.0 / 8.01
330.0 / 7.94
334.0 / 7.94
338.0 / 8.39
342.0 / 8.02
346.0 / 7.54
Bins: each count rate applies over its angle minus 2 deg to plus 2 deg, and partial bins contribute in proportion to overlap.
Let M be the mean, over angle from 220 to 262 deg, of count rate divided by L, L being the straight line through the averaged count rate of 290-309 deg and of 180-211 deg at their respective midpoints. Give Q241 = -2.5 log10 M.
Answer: 0.27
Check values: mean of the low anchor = 8.54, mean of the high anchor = 8.71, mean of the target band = 6.69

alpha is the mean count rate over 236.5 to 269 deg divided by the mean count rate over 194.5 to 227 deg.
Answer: 0.67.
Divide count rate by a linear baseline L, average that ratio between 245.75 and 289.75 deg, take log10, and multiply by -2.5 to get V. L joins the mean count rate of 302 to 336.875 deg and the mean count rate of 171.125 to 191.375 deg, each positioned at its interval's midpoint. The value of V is 0.19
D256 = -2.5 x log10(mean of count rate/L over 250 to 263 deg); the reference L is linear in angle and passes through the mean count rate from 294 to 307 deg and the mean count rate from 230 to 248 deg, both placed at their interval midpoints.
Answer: 0.441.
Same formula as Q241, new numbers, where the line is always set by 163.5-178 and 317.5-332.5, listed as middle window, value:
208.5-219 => -0.07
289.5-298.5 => -0.12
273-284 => -0.04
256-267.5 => 0.36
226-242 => 0.03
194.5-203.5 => -0.05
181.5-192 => -0.03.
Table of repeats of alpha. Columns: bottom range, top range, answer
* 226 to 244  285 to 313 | 1.11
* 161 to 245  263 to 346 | 0.98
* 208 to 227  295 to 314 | 0.97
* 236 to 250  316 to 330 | 1.31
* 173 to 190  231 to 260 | 0.71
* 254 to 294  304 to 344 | 1.06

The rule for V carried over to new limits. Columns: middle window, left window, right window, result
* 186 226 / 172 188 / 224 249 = -0.087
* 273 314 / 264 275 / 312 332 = -0.105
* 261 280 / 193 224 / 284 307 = 0.161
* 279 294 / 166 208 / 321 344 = -0.079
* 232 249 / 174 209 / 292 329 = 0.251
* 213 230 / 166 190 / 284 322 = -0.034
